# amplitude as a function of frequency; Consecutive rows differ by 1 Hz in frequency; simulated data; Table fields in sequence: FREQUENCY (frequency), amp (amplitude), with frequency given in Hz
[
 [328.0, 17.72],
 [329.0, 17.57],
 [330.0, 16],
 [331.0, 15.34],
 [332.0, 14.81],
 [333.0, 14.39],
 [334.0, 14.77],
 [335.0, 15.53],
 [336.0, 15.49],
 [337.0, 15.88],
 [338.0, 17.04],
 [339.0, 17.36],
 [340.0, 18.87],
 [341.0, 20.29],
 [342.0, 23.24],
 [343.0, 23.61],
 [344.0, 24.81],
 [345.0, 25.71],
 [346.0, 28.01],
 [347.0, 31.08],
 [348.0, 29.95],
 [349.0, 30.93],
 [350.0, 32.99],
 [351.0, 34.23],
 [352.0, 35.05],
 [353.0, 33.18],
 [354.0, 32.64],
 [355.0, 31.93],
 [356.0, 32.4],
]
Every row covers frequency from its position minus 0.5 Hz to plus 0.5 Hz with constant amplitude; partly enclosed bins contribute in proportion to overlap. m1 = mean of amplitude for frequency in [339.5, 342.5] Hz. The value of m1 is 20.8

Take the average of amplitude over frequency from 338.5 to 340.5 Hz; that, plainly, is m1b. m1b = 18.1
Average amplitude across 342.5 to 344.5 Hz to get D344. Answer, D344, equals 24.2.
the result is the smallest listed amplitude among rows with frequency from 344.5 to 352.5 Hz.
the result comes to 25.71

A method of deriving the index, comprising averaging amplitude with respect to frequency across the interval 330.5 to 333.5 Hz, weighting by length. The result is 14.8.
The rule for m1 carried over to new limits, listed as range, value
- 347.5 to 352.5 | 32.6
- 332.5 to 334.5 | 14.6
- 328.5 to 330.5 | 16.8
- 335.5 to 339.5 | 16.4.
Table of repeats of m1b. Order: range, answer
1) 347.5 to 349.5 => 30.4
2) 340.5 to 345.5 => 23.5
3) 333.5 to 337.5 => 15.4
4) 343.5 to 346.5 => 26.2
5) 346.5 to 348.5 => 30.5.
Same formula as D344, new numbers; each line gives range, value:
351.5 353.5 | 34.1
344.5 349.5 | 29.1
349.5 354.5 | 33.6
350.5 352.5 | 34.6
